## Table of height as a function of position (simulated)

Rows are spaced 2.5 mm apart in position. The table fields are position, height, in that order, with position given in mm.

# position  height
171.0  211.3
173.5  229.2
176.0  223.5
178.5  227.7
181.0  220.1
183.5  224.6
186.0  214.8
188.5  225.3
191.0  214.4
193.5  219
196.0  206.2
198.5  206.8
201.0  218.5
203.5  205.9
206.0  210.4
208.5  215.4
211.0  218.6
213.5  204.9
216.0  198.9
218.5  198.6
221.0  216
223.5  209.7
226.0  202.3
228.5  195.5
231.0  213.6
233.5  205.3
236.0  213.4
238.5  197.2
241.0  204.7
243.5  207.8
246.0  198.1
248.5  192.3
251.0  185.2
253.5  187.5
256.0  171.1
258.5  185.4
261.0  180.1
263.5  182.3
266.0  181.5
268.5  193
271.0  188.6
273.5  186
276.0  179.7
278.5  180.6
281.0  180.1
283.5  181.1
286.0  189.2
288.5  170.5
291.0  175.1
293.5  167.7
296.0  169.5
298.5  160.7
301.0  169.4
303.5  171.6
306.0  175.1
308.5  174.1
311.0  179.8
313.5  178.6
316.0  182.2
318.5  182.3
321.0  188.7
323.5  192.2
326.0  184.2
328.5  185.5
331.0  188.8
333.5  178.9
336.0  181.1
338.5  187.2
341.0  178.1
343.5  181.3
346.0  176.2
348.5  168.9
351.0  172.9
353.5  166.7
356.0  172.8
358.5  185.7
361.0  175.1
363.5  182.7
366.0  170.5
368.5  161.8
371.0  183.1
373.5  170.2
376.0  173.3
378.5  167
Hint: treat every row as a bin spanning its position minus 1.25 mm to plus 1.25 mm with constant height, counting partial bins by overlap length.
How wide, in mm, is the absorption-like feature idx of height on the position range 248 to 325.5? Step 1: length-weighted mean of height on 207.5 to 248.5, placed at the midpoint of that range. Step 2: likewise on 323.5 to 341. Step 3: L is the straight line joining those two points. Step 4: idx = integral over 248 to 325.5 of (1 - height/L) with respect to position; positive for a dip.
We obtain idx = 5.5 mm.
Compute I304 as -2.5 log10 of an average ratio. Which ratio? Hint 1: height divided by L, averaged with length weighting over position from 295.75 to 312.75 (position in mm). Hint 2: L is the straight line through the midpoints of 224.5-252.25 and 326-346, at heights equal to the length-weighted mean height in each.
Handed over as 0.102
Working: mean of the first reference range 201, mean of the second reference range 183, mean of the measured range 172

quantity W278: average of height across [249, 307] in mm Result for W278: 179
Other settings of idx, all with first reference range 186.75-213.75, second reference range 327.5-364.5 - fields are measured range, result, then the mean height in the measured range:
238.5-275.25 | 2.0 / 189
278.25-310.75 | 2.9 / 174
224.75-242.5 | 0.1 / 205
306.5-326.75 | 0.4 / 182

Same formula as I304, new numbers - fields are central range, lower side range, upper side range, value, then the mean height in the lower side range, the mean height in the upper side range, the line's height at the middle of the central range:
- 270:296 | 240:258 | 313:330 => 0.06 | 192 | 185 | 189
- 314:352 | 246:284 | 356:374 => -0.02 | 184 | 176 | 178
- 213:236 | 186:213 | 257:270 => -0.02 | 214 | 184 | 202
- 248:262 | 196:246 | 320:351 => 0.09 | 207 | 182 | 200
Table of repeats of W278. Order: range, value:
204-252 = 205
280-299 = 175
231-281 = 191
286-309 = 171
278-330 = 178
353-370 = 174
